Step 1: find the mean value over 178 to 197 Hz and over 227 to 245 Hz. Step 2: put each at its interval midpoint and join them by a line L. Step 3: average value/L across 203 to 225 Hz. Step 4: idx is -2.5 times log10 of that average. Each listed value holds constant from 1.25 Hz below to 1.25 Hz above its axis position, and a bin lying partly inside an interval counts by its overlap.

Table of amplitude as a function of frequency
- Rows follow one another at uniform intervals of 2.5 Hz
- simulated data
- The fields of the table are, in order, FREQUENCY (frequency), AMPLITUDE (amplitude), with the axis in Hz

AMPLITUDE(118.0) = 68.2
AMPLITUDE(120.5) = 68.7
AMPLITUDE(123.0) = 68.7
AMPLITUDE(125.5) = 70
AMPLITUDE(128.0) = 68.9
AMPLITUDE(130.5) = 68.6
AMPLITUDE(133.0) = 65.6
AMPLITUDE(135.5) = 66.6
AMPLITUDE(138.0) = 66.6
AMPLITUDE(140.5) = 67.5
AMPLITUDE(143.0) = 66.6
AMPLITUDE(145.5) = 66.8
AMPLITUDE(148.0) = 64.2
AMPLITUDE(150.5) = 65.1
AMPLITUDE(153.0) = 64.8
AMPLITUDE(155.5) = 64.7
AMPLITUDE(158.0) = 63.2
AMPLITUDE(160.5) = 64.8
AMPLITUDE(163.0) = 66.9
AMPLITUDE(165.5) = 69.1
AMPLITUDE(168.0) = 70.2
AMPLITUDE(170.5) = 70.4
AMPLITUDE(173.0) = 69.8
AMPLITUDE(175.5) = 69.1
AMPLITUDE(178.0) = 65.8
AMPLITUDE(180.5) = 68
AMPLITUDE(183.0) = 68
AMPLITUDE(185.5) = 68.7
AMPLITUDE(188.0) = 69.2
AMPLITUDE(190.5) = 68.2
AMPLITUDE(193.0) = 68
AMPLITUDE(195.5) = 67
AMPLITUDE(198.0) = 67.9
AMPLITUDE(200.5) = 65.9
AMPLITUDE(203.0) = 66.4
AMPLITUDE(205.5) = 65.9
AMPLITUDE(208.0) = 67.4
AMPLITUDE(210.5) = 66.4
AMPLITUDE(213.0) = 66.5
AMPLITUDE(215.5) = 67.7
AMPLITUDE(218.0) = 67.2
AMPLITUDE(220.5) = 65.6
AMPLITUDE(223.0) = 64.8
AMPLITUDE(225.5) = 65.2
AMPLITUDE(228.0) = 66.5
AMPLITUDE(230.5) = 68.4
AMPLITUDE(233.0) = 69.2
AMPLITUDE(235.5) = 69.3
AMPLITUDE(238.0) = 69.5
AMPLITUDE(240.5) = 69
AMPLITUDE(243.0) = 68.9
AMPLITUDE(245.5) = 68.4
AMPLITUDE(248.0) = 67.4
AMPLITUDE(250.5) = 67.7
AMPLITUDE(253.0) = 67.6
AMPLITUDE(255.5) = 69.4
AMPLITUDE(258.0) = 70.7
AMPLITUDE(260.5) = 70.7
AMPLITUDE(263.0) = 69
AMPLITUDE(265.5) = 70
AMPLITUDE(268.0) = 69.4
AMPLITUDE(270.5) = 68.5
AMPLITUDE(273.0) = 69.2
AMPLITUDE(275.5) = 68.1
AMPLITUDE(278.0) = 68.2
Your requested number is 0.03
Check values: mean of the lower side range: 68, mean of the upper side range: 68.7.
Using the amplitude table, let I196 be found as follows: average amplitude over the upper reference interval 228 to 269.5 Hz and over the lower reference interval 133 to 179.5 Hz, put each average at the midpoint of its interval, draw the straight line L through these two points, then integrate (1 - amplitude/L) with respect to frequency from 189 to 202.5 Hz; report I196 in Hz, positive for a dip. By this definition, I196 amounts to 0.06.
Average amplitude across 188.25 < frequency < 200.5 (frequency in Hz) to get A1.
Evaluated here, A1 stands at 67.7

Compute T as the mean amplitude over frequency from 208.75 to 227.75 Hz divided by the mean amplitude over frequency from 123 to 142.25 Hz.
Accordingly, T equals 0.98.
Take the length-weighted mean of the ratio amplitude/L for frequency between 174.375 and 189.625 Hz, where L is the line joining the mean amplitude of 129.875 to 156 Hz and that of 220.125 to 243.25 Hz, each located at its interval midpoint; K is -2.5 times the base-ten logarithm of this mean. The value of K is -0.02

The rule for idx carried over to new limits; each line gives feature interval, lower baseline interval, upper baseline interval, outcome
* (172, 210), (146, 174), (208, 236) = -0.01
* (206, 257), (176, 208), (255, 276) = 0.02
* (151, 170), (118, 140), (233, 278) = 0.03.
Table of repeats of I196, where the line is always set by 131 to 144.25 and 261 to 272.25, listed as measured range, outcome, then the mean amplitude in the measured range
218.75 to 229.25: 0.4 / 65.6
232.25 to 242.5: -0.1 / 69.2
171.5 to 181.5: -0.1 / 68.2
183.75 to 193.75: -0.1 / 68.5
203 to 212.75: 0.2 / 66.5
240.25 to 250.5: 0.1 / 68.3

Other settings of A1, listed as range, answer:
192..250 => 67.3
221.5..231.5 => 66.2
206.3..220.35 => 66.9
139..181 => 66.9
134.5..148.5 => 66.5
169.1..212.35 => 67.8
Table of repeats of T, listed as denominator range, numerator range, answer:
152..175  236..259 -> 1.02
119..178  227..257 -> 1.02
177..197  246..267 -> 1.02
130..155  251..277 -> 1.05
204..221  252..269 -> 1.04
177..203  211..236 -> 0.99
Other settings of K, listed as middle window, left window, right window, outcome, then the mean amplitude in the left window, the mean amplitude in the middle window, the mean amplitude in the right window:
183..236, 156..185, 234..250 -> 0.017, 67.7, 67.2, 68.7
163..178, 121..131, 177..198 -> -0.015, 69.1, 69.2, 67.9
